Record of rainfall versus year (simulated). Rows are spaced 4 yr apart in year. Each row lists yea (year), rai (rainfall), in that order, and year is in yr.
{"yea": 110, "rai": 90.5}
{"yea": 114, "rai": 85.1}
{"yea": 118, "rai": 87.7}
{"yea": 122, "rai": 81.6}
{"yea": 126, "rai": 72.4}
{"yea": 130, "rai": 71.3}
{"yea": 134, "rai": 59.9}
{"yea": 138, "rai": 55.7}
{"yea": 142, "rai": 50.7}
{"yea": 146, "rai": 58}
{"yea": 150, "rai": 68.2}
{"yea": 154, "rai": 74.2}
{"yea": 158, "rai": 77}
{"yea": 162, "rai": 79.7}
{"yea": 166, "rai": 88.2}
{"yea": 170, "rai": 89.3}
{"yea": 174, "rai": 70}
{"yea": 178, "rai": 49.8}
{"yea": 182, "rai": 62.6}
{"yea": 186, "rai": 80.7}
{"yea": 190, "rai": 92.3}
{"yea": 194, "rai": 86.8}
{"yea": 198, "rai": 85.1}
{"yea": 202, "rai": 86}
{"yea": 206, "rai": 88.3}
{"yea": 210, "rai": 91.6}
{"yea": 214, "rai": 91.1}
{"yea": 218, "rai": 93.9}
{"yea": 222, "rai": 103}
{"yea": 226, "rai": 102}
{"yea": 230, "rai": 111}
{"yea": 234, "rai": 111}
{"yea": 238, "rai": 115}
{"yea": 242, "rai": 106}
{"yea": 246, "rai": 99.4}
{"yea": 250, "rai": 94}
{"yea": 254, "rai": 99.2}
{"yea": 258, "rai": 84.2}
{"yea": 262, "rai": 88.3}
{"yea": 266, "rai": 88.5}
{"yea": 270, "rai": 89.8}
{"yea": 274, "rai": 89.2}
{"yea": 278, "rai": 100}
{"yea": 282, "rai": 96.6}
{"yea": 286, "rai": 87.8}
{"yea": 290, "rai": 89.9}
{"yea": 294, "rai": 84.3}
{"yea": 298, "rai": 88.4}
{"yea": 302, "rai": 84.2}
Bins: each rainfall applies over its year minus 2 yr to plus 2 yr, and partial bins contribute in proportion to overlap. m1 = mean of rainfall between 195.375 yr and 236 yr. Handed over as 96.2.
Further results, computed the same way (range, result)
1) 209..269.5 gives 98.4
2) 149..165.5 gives 76.4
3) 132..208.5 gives 73.9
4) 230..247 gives 109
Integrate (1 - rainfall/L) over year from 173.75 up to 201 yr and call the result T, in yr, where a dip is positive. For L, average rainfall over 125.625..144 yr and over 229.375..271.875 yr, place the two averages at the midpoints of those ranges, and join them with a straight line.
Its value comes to 0.8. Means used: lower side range 61.1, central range 76.1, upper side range 98.4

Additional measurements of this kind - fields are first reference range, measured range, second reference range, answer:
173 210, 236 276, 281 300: -4.67 yr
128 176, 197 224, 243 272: -2.93 yr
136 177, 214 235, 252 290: -4.96 yr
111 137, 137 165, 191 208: 4.45 yr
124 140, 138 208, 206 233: 4.82 yr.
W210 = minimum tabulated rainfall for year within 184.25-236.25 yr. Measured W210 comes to 80.7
